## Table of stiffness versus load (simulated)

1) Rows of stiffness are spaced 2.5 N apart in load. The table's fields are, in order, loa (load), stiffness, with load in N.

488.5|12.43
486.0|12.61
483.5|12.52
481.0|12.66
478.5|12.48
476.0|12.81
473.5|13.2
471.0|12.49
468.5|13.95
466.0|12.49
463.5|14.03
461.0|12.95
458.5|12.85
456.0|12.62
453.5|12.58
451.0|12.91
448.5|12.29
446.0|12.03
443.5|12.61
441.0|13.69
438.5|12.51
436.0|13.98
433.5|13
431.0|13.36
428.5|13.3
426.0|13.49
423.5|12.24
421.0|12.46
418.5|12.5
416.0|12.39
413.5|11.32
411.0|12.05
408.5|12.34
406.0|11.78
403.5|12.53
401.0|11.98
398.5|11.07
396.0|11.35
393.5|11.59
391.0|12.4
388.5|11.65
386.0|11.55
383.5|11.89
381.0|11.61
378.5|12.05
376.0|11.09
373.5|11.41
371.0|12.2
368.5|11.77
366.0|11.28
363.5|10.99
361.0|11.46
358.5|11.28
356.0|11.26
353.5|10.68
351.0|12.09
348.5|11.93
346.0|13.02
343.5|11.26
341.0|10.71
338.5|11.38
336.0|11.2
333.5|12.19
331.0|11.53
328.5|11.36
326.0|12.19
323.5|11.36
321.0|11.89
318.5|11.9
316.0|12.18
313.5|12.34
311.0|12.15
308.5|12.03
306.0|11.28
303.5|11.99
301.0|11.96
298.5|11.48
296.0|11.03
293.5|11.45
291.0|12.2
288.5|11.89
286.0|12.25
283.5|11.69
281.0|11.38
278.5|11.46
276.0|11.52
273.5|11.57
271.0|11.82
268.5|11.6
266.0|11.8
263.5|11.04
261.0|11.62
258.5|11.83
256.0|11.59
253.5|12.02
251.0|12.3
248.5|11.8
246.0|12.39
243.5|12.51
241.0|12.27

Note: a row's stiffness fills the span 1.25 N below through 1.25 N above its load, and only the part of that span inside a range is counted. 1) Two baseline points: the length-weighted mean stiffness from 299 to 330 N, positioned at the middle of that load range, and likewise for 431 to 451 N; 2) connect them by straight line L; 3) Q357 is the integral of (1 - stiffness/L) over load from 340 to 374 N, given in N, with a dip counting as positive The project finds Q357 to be 1.9 N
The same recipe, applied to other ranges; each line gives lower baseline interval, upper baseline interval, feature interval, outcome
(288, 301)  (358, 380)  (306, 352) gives -0.90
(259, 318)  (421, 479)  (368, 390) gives 1.27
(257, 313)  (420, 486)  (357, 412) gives 3.17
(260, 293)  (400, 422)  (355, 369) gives 0.77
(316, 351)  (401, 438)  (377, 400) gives 1.12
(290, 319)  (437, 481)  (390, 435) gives 0.91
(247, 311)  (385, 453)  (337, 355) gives 0.70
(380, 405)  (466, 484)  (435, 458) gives -0.57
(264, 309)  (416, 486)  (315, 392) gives 3.33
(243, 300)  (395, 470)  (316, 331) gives 0.33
